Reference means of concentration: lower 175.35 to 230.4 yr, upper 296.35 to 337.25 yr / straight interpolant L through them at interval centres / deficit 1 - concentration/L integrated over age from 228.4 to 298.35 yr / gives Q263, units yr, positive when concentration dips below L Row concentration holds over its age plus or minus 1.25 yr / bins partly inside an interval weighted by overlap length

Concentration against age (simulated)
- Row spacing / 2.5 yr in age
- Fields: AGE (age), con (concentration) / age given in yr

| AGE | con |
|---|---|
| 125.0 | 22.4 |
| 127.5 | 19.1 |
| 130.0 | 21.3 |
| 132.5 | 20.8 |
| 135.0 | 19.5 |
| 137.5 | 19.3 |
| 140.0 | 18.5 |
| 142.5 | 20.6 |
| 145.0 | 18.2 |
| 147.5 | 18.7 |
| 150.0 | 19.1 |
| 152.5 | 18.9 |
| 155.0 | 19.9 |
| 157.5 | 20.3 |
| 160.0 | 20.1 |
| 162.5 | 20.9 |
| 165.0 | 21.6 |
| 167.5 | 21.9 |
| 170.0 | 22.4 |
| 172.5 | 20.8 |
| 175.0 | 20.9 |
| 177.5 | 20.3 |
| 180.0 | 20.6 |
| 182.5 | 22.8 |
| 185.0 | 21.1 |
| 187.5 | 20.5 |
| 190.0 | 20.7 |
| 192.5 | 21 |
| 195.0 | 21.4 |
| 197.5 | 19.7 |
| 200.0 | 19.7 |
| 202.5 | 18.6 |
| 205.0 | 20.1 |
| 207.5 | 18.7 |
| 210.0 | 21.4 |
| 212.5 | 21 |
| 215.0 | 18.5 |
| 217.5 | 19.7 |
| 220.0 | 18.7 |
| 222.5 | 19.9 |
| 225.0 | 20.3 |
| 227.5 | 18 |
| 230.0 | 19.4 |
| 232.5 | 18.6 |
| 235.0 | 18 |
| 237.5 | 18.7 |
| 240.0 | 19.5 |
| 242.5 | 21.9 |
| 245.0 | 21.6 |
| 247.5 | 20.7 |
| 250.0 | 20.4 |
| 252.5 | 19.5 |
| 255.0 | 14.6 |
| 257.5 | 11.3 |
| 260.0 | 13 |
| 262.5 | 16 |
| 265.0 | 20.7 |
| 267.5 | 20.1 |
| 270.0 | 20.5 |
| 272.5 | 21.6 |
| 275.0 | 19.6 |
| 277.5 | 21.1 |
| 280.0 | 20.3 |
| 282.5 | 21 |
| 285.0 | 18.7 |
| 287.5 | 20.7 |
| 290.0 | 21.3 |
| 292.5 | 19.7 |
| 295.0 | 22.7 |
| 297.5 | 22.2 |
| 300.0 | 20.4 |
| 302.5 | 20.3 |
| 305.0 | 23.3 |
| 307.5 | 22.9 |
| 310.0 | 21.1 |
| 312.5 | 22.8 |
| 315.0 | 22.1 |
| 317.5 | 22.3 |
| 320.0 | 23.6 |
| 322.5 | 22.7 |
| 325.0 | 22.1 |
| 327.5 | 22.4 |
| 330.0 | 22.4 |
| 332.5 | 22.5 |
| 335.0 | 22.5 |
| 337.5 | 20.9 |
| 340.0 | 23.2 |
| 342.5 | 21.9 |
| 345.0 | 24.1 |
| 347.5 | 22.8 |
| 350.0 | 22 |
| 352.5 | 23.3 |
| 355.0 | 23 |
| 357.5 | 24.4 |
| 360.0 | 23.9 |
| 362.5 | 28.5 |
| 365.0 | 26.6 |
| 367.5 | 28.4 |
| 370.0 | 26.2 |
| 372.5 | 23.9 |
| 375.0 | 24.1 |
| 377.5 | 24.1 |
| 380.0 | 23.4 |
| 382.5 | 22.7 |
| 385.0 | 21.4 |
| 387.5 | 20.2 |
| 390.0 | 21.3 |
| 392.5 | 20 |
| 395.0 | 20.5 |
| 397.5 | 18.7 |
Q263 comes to 6.1 yr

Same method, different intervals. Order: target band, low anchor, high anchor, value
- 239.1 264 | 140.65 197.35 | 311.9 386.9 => 4.6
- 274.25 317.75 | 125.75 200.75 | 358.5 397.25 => 2.1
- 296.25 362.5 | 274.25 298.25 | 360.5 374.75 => 3.0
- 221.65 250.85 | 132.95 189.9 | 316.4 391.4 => 2.4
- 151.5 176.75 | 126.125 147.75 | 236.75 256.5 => -1.5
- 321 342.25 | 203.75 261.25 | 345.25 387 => 0.5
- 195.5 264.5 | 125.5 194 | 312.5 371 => 8.7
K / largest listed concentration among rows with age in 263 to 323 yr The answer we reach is 23.6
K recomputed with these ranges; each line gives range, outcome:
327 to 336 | 22.5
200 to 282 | 21.9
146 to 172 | 22.4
